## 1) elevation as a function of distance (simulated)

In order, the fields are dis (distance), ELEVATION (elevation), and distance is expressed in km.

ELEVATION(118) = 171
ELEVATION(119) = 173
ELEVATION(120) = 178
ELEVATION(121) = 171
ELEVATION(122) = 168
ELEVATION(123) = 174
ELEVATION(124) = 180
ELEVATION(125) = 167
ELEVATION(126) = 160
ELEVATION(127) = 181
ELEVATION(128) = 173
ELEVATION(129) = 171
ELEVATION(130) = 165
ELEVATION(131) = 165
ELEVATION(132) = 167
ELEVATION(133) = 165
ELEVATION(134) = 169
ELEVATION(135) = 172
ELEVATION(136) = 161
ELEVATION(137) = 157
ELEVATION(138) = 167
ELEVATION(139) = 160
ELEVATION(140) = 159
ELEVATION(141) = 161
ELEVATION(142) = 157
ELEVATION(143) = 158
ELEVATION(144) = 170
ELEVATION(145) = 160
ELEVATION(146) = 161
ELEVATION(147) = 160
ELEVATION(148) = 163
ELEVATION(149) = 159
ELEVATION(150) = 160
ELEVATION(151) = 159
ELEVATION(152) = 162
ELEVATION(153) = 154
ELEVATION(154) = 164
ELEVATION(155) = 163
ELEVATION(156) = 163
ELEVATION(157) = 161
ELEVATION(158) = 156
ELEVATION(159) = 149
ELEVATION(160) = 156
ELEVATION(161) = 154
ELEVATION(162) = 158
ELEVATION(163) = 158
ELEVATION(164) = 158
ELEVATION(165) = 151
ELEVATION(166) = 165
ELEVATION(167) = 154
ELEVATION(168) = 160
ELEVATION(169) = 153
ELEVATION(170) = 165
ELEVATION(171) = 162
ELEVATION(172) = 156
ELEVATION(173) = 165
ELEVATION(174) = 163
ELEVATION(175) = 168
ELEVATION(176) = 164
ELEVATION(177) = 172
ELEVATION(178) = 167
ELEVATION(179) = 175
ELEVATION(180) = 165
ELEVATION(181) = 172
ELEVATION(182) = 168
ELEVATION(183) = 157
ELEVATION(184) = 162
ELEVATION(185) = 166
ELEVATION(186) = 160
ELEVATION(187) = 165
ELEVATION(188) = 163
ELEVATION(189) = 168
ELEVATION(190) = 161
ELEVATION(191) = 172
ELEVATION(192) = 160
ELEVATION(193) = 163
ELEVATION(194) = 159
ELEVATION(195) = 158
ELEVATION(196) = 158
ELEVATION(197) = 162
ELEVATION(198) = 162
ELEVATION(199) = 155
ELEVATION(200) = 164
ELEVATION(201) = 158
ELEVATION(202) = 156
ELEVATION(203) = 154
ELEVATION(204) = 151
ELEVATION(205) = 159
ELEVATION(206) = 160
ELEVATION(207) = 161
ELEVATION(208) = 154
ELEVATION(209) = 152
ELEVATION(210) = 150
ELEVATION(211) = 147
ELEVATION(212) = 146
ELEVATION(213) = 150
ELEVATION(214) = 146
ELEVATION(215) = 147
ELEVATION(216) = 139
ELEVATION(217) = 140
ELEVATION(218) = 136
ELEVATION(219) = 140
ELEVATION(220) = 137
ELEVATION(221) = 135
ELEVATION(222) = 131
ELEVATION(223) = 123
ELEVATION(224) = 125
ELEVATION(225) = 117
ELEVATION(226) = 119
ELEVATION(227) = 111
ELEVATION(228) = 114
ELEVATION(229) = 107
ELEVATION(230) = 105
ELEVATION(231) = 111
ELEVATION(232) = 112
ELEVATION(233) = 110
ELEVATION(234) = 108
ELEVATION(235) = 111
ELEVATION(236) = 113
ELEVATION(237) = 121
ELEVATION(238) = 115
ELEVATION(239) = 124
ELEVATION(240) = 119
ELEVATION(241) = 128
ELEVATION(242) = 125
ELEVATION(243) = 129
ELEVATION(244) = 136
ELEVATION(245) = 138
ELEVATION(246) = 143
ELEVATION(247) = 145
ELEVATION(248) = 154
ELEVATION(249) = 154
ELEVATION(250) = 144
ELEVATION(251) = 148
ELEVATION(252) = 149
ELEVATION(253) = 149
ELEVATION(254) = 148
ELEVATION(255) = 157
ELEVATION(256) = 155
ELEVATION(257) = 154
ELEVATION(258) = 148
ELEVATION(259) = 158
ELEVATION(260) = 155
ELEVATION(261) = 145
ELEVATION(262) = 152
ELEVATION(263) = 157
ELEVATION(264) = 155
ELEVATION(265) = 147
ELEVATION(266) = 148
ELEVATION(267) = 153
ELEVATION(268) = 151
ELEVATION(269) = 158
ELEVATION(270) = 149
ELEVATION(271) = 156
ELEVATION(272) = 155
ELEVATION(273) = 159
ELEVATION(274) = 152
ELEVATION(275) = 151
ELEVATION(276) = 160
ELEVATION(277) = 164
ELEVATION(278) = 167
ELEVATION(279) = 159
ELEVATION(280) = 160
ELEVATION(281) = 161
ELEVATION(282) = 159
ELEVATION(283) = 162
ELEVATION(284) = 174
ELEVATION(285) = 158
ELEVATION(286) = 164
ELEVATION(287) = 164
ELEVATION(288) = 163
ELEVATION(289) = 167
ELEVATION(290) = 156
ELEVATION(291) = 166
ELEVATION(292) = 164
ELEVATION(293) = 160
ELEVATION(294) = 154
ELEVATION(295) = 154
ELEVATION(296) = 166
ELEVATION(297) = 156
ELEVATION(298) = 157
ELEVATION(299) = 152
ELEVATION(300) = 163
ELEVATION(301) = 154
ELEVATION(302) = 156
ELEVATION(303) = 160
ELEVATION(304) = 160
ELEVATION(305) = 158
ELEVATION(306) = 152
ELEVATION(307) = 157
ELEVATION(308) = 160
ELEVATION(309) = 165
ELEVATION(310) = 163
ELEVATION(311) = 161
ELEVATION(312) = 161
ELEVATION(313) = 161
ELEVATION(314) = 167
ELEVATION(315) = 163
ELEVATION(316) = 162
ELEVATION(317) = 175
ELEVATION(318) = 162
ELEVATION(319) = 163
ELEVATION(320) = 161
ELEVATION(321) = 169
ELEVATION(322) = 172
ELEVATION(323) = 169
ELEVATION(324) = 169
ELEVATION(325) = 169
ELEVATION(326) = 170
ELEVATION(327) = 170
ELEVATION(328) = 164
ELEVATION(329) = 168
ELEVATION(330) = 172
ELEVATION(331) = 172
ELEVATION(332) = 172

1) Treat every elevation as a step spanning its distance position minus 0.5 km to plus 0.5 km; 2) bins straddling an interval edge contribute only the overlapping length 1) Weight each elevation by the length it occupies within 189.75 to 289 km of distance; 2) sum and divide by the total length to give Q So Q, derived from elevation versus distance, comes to 146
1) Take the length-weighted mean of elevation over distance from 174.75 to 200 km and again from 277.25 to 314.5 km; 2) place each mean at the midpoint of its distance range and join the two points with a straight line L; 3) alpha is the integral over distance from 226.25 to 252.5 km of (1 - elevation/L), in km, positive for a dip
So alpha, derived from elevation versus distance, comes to 5.9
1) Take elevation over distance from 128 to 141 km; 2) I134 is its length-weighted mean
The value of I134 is 165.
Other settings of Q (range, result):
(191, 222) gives 152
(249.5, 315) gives 157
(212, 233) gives 127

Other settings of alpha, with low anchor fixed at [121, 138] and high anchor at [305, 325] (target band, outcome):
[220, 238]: 5.35 km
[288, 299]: 0.30 km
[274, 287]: 0.26 km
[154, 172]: 1.02 km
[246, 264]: 1.54 km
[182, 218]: 2.18 km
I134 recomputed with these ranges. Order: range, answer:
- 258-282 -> 155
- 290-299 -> 159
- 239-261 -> 144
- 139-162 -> 159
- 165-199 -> 163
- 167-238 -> 148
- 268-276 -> 154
